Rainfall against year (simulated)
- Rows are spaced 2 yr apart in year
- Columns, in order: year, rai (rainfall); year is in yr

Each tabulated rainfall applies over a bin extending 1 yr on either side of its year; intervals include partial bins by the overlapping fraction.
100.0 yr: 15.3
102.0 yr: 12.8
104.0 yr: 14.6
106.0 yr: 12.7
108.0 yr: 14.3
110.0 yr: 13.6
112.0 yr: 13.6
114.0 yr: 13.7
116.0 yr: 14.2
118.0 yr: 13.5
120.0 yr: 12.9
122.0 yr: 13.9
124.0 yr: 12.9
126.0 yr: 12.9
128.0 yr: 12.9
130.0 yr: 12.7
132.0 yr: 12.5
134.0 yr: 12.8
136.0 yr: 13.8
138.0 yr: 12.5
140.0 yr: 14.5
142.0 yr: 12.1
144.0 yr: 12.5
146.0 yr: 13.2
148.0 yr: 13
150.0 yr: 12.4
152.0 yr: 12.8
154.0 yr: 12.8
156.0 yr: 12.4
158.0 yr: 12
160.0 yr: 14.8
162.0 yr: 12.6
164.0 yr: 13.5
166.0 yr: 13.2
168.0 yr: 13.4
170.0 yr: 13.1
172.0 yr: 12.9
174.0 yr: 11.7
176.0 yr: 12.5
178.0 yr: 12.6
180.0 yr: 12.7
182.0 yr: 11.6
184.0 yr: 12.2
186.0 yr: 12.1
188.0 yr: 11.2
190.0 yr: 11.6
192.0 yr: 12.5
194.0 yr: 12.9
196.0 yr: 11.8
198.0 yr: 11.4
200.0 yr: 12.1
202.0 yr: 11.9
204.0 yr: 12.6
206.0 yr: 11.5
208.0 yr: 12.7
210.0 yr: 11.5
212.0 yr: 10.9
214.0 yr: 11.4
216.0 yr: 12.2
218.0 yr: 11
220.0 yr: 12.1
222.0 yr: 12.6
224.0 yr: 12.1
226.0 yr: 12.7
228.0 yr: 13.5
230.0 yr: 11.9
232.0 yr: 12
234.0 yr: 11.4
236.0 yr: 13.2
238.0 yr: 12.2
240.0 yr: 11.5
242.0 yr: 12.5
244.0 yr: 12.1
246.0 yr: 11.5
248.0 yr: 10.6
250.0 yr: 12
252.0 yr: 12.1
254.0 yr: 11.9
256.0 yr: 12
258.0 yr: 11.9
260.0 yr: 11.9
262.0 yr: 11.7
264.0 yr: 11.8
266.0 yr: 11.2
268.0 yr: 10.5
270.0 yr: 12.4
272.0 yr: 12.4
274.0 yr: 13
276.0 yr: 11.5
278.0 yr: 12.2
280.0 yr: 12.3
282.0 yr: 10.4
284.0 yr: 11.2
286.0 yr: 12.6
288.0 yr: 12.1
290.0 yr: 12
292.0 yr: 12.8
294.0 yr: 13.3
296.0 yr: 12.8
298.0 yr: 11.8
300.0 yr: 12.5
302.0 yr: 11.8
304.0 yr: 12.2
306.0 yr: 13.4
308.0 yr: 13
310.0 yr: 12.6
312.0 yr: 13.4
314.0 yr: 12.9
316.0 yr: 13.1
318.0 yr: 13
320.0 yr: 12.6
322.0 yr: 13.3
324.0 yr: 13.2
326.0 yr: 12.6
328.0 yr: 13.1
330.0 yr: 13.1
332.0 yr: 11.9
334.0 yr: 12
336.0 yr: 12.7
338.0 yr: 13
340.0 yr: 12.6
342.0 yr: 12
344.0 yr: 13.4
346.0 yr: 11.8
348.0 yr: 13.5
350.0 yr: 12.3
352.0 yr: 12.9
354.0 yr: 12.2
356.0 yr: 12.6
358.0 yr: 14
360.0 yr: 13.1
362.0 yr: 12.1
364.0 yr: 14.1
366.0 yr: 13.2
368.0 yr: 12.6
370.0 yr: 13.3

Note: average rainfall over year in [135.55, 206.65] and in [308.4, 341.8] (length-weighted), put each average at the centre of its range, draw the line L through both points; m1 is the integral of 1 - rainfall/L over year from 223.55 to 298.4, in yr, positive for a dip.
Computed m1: 4.0 yr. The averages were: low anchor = 12.6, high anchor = 12.8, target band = 12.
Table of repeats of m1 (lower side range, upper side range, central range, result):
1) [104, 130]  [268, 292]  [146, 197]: 1.5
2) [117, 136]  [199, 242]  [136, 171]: -0.7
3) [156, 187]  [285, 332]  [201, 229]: 1.5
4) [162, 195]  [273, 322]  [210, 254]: 1.8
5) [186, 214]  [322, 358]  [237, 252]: 0.4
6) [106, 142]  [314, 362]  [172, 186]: 1.0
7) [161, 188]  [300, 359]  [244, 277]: 2.3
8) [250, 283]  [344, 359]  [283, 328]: -1.4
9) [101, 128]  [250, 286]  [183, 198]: 0.8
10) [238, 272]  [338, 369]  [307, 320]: -0.6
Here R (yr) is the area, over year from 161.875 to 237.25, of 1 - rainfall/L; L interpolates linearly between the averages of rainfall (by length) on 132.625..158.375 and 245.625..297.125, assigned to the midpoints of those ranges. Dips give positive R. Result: 1.37 yr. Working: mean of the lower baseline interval 12.8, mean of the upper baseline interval 11.9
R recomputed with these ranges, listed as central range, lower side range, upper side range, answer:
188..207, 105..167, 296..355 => 1.5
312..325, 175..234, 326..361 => -0.5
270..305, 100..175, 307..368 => 2.0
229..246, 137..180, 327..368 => 1.0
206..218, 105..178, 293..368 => 1.2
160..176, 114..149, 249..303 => -0.2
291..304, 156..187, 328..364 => 0.2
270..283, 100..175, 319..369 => 0.9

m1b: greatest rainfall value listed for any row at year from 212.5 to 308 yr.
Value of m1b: 13.5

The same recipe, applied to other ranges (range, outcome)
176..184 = 12.7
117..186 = 14.8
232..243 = 13.2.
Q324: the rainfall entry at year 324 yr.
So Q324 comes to 13.2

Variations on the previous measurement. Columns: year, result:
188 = 11.2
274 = 13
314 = 12.9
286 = 12.6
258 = 11.9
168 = 13.4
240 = 11.5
